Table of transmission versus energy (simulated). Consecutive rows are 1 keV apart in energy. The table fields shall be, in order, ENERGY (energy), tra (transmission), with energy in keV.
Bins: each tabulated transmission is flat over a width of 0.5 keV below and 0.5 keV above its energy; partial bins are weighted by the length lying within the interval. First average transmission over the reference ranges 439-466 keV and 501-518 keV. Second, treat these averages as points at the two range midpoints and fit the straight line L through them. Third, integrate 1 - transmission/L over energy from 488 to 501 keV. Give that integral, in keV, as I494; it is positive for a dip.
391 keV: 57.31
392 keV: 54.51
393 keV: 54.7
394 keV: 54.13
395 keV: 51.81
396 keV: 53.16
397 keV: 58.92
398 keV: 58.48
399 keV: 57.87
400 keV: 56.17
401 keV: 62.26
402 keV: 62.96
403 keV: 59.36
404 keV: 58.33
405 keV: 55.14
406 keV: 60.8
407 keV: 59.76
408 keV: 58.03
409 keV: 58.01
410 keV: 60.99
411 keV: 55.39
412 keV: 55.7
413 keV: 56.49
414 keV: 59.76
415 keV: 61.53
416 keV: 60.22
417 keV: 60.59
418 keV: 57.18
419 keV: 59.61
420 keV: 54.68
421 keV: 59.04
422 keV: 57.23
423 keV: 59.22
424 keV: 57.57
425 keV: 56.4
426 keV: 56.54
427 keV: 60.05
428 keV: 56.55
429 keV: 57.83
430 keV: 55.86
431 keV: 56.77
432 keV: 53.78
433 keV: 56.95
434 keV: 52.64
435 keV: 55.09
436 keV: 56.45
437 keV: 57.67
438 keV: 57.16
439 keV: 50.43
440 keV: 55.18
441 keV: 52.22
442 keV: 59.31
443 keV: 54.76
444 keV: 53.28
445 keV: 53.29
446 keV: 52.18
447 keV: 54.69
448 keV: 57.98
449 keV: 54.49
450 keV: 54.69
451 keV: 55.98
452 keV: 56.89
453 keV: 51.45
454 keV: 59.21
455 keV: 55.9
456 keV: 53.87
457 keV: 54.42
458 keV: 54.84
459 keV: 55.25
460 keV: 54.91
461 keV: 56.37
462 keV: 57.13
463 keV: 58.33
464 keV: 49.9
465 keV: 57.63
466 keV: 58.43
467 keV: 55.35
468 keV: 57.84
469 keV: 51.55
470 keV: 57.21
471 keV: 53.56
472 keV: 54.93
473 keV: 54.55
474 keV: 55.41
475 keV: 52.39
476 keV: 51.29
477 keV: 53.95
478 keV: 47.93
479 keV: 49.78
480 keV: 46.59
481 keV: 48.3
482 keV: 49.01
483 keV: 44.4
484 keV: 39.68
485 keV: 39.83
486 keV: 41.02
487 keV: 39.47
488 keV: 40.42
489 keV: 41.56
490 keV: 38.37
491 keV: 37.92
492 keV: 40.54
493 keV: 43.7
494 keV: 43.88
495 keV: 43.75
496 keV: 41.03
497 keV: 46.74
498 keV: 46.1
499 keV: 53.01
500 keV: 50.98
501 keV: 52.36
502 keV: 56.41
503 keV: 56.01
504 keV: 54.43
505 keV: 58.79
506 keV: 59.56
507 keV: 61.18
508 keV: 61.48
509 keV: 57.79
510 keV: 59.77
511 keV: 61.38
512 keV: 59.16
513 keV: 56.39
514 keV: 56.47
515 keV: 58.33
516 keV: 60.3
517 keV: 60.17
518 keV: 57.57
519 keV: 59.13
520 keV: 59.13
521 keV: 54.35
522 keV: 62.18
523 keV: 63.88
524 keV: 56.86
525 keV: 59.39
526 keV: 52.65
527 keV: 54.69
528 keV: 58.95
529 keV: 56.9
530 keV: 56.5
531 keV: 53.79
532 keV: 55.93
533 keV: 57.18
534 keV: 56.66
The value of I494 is 3.0 keV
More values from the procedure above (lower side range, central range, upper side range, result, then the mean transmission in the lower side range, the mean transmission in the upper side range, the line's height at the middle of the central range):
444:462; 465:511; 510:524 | 5.69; 55.1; 59.1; 57.3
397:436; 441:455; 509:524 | 0.75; 57.9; 59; 58.3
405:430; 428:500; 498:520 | 7.69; 58.2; 57.4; 57.8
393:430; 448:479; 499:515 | 1.50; 57.9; 57.4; 57.6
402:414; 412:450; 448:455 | 0.29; 58.3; 55.7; 56.9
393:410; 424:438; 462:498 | -0.56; 57.8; 48.3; 54.2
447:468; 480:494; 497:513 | 3.48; 55.7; 56.2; 56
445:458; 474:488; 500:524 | 2.50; 55.1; 58.3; 56.7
